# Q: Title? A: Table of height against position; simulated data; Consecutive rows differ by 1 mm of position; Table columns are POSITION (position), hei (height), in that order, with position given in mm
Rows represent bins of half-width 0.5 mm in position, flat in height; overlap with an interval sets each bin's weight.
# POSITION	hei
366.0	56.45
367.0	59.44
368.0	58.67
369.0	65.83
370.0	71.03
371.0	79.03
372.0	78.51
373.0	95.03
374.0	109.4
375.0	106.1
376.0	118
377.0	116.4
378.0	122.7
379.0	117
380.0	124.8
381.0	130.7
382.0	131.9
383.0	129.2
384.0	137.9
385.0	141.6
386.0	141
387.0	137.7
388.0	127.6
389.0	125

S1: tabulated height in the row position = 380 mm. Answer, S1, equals 124.8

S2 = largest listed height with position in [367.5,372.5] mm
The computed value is 79.03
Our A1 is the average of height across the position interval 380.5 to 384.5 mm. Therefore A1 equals 132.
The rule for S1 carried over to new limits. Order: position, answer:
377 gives 116.4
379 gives 117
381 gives 130.7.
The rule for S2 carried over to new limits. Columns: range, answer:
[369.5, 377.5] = 118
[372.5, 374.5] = 109.4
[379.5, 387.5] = 141.6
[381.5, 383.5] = 131.9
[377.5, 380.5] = 124.8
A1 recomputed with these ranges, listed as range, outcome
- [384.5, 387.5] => 140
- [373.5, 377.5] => 112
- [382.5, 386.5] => 137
